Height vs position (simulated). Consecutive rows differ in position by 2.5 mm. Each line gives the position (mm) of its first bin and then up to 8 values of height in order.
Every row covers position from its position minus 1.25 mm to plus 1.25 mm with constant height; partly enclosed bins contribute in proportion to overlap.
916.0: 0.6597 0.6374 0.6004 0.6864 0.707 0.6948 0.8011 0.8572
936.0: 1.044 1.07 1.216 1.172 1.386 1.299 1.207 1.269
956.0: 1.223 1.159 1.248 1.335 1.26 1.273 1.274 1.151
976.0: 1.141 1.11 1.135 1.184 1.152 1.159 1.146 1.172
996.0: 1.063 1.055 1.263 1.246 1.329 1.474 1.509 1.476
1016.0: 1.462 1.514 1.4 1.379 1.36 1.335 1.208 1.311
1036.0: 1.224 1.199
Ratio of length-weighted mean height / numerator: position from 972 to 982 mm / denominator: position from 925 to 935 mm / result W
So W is 1.47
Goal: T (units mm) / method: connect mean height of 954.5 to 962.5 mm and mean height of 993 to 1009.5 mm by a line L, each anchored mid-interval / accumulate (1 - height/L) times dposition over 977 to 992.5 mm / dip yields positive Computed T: 0.95 mm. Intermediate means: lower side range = 1.22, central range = 1.15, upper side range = 1.23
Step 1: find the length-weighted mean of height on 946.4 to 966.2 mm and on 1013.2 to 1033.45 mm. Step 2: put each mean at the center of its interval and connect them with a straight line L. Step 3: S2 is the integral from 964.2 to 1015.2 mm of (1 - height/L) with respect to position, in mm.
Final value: 3.4 mm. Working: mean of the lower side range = 1.26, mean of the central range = 1.23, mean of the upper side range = 1.38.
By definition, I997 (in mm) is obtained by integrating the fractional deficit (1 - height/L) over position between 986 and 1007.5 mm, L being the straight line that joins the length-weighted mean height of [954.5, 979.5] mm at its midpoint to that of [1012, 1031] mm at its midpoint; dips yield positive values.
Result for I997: 2.3 mm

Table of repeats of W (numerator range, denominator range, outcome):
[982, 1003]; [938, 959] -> 0.94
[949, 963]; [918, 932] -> 1.79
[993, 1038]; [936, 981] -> 1.09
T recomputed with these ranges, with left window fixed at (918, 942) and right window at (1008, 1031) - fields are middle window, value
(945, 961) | -4.4 mm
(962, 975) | -2.1 mm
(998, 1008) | 0.4 mm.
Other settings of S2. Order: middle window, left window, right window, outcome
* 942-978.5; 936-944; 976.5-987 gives -3.2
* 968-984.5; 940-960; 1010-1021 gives 2.0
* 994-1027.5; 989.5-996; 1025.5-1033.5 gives -3.4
